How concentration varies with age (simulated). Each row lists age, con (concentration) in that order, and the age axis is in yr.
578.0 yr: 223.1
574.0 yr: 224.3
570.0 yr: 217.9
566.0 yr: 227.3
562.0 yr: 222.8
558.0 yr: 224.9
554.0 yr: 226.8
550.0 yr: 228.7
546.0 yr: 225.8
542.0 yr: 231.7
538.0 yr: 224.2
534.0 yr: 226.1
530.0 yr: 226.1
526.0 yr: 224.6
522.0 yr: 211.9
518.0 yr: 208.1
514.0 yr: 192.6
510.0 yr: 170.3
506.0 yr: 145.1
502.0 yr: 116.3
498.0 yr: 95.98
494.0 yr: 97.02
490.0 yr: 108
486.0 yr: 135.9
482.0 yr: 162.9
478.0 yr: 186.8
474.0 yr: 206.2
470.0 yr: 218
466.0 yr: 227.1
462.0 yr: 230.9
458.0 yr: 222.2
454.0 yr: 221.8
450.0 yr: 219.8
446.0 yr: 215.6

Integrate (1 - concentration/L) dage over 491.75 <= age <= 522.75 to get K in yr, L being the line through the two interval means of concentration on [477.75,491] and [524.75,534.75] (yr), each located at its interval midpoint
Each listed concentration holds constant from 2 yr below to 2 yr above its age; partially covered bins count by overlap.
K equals 6.2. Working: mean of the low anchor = 146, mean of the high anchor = 226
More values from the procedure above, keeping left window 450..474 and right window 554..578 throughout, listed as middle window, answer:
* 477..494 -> 6.30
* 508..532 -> 1.88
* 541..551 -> -0.23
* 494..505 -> 5.66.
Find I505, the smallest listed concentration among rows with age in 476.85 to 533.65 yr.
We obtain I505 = 95.98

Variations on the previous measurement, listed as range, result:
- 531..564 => 222.8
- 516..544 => 208.1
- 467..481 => 186.8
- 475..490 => 108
